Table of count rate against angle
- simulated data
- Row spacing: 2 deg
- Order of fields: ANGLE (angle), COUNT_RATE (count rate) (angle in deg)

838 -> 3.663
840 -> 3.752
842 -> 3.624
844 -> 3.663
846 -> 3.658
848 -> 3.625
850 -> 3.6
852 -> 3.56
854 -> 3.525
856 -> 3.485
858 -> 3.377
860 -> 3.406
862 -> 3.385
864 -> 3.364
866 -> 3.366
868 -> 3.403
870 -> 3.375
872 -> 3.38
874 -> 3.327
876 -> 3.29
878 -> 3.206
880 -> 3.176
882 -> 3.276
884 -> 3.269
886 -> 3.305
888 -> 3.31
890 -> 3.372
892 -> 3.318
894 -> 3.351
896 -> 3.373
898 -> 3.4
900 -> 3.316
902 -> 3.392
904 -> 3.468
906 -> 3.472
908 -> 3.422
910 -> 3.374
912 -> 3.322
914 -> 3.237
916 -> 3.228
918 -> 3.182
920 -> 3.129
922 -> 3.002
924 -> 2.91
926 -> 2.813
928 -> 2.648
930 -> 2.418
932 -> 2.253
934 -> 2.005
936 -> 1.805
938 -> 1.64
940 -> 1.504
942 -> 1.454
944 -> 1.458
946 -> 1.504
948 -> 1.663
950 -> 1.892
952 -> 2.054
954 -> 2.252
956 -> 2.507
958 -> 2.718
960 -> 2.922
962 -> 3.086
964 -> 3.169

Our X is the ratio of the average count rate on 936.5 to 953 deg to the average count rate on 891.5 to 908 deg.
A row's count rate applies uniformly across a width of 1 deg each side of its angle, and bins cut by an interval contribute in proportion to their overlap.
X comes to 0.49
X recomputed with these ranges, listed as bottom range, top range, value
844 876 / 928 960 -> 0.58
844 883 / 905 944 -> 0.77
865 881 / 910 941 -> 0.79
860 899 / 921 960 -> 0.65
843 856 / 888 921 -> 0.93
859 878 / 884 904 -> 1.00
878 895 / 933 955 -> 0.53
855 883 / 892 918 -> 1.00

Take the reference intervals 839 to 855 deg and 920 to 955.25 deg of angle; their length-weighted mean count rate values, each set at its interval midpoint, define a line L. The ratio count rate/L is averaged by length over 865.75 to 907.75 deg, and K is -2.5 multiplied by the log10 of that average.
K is -0.14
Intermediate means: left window 3.63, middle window 3.34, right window 2.11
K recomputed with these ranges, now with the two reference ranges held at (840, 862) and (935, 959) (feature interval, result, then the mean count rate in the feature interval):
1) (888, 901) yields -0.20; 3.35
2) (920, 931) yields -0.23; 2.79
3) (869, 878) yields -0.06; 3.33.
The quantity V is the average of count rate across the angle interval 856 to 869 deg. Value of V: 3.39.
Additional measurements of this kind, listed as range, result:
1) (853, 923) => 3.33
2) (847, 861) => 3.51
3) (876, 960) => 2.77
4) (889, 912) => 3.38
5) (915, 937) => 2.67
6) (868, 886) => 3.29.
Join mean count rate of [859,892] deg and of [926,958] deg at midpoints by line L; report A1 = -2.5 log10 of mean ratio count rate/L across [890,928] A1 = -0.22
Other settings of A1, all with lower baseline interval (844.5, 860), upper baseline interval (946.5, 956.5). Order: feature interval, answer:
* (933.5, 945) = 0.33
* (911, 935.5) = -0.15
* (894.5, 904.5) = -0.20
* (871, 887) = -0.05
